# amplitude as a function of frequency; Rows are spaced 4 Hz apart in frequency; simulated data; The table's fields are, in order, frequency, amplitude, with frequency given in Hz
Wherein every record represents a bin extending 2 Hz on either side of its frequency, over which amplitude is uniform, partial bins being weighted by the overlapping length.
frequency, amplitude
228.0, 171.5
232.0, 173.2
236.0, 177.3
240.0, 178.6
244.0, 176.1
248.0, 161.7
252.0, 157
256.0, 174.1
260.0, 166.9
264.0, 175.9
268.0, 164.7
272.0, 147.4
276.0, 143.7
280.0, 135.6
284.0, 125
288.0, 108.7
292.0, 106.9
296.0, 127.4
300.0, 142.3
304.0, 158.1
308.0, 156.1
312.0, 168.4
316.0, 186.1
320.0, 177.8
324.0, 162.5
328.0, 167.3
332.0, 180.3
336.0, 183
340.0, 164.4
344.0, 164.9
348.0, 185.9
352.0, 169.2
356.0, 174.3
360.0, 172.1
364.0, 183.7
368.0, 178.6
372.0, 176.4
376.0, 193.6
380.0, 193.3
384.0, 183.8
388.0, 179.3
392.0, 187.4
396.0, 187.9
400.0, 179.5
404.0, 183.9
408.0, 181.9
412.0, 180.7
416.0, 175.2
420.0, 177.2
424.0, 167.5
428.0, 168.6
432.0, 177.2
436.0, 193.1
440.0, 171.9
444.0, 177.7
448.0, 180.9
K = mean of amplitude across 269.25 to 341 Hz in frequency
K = 152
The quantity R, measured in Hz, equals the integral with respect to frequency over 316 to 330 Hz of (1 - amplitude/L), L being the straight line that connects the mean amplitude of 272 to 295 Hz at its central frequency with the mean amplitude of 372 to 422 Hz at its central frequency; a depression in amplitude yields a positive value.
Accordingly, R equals -2.5 Hz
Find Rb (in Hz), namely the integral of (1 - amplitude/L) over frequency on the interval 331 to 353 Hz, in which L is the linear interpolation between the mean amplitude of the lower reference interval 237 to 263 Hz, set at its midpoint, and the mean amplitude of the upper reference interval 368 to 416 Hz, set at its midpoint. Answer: 0.51 Hz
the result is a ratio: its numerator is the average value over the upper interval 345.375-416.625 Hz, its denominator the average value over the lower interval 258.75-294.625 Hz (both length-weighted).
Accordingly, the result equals 1.3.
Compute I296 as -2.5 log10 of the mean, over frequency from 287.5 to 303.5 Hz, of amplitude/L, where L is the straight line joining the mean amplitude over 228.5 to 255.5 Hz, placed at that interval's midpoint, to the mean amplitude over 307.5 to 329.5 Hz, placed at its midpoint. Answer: 0.330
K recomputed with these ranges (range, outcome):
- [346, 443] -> 180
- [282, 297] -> 116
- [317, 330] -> 170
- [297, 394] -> 174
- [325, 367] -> 174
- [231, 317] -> 154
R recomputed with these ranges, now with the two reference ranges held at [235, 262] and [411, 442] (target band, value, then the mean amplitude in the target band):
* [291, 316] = 3.5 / 148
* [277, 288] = 2.8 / 128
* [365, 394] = -1.7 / 185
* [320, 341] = 0.1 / 172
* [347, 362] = -0.1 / 175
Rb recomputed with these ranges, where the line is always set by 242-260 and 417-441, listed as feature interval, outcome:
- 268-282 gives 1.9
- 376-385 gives -0.9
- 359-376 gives -0.7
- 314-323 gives -0.5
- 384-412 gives -1.4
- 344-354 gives -0.2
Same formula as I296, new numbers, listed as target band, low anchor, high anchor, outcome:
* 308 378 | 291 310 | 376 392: -0.08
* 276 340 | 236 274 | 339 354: 0.12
